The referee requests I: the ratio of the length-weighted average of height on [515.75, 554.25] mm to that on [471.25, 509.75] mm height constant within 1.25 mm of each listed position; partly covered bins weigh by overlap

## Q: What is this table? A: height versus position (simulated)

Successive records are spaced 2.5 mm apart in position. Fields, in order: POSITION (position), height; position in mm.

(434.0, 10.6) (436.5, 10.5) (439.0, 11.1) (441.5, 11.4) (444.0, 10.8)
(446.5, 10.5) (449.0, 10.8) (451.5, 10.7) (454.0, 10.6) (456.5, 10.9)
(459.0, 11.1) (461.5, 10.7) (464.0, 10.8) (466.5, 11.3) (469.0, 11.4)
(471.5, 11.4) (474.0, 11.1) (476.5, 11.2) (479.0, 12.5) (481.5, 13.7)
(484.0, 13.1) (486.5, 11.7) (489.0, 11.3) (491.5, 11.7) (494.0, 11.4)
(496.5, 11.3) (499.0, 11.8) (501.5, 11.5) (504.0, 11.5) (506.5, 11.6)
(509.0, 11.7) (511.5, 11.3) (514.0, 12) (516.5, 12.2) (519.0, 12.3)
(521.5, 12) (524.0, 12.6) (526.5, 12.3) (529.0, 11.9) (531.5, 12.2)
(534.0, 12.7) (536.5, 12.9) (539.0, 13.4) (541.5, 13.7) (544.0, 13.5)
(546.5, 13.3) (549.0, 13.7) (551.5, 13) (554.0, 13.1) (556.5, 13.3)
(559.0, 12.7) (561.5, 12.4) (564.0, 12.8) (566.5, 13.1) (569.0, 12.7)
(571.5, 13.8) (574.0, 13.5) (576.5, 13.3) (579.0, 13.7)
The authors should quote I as 1.09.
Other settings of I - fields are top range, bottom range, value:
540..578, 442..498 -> 1.16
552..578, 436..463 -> 1.21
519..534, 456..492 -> 1.06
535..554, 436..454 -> 1.23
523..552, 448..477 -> 1.18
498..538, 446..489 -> 1.06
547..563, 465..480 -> 1.14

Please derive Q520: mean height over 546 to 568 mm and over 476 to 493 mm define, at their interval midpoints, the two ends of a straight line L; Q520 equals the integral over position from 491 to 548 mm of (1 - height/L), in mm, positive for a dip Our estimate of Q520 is 1.8 mm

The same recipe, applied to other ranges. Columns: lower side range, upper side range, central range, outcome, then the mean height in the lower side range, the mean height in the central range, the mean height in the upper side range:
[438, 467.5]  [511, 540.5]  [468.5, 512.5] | -0.4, 10.9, 11.7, 12.4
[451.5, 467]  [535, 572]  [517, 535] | 0.3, 10.9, 12.3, 13.1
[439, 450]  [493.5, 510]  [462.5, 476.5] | 0.0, 10.9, 11.2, 11.5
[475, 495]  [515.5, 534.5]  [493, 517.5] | 1.1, 12.1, 11.6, 12.3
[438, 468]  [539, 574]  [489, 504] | 0.4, 10.9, 11.5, 13.2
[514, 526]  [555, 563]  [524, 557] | -1.1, 12.2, 13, 12.8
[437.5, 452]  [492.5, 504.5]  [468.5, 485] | -1.2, 10.9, 12.1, 11.5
